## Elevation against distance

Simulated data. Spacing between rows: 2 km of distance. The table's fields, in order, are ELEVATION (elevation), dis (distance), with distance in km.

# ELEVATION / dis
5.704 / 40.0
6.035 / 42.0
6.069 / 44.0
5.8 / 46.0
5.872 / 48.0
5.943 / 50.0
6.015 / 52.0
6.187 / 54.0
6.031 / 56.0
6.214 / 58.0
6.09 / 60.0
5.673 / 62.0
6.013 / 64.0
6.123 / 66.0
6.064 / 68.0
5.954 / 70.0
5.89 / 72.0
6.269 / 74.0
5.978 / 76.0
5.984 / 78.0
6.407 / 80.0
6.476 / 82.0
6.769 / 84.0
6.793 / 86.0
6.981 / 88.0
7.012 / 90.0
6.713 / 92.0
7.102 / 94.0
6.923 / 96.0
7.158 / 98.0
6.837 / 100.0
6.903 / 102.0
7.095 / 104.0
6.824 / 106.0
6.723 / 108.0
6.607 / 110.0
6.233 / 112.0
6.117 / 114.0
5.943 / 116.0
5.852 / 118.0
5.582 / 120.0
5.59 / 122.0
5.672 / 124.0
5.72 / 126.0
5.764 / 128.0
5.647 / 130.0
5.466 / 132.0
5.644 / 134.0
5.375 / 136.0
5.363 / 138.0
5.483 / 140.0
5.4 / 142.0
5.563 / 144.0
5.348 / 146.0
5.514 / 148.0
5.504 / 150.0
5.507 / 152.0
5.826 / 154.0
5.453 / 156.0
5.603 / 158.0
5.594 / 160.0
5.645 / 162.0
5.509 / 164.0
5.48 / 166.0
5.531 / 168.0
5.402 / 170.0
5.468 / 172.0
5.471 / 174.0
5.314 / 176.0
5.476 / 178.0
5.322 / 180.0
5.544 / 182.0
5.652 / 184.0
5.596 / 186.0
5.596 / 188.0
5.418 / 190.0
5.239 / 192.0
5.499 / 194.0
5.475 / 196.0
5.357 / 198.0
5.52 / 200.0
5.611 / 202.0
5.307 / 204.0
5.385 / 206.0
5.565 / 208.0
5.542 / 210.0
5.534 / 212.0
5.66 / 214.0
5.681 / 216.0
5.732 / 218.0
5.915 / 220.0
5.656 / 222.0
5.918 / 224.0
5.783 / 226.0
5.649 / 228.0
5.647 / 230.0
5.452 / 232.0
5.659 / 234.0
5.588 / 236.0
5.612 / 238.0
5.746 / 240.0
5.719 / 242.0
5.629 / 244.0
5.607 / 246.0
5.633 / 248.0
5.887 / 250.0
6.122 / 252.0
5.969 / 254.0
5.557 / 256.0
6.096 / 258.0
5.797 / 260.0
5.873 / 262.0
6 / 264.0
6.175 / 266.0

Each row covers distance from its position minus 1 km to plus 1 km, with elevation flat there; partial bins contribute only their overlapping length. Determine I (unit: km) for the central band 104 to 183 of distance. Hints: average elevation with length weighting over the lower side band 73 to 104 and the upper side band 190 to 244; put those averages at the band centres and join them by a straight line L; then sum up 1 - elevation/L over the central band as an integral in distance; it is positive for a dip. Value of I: 6.9 km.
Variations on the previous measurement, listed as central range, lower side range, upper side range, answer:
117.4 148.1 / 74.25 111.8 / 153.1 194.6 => 2.8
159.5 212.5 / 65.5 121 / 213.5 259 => 4.5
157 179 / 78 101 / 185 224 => 1.7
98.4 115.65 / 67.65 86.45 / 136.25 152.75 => -2.2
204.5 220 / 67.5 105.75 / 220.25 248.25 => 0.6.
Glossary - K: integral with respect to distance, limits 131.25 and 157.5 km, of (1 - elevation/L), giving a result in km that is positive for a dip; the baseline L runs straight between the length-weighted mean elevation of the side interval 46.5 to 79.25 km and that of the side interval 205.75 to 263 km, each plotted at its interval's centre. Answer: 1.7 km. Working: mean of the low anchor 6.02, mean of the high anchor 5.72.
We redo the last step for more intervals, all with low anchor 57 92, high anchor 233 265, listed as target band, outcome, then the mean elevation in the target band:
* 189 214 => 1.9 km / 5.46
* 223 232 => 0.2 km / 5.72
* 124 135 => 0.9 km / 5.65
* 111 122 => 0.5 km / 5.91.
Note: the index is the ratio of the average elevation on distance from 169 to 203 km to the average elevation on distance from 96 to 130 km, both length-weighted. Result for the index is 0.9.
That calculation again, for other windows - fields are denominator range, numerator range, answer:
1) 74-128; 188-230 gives 0.86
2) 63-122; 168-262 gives 0.87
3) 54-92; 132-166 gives 0.88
